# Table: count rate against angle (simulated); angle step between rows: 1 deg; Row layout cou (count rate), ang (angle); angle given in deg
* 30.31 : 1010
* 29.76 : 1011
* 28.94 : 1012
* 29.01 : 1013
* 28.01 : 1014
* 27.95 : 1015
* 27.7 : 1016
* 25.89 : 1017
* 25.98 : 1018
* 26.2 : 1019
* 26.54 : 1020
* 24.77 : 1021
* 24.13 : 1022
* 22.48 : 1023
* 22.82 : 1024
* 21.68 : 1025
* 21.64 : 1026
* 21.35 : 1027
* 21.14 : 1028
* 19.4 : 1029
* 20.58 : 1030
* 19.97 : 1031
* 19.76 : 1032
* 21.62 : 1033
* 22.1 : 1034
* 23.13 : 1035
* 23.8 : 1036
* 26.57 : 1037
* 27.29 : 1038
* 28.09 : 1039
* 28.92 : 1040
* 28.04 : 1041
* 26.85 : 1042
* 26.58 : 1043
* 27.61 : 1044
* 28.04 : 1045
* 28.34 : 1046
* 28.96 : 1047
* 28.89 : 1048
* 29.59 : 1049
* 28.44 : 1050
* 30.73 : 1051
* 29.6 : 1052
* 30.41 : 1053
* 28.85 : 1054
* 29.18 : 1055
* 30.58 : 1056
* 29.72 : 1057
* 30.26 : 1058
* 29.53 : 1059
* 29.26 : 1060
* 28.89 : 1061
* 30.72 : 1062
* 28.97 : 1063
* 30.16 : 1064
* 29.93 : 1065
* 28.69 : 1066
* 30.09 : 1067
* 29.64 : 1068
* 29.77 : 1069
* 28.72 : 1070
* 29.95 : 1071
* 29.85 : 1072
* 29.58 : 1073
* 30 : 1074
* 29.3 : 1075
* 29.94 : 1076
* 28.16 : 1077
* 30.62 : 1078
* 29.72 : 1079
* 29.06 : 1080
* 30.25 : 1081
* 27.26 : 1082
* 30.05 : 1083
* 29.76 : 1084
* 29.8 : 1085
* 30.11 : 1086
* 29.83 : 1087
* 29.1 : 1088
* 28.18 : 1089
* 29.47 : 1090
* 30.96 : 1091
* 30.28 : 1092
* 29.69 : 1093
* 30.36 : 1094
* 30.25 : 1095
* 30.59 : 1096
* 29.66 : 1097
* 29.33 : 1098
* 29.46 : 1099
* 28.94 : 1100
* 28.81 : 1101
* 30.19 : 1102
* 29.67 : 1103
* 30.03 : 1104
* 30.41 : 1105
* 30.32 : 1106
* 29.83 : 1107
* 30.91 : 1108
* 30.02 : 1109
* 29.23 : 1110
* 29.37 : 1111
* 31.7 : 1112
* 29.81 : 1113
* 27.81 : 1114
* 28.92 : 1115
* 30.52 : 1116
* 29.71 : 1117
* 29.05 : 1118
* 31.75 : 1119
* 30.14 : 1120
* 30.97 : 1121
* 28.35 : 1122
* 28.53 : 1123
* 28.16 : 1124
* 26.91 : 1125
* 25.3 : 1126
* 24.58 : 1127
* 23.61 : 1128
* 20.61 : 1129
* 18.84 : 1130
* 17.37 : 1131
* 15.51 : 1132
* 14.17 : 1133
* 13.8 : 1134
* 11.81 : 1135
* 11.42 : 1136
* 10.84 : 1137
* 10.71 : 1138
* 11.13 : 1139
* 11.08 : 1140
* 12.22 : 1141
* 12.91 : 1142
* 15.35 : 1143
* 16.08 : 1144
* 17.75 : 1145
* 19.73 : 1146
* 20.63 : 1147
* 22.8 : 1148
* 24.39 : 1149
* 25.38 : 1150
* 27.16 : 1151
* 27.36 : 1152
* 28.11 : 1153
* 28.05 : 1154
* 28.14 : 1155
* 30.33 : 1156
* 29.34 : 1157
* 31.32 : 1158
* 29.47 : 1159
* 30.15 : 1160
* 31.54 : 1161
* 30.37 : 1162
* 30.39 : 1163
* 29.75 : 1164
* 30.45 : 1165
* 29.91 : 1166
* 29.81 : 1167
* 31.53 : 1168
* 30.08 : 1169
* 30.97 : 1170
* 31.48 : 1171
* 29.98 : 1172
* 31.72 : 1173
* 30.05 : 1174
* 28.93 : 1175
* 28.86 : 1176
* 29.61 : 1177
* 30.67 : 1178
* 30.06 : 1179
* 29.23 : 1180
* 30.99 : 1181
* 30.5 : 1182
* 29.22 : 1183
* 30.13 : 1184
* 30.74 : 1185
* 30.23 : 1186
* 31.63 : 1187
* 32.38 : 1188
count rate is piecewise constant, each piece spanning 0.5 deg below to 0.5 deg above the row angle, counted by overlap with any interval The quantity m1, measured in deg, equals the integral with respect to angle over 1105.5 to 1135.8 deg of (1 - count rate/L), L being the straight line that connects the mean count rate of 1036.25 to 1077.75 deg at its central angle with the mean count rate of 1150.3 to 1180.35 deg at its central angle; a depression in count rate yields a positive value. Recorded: 3.8 deg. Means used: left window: 29.1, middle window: 25.8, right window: 29.8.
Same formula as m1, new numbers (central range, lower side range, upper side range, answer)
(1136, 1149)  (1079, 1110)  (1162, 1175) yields 6.4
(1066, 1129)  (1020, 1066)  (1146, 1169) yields -4.6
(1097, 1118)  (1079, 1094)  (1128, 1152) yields -4.4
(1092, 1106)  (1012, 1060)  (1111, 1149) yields -4.1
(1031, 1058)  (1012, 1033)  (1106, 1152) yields -4.1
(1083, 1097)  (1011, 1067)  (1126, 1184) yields -2.3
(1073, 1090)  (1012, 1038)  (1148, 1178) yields -2.1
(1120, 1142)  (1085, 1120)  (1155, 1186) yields 8.1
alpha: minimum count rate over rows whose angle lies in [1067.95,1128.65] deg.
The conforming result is 23.61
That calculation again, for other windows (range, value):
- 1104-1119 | 27.81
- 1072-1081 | 28.16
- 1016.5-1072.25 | 19.4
